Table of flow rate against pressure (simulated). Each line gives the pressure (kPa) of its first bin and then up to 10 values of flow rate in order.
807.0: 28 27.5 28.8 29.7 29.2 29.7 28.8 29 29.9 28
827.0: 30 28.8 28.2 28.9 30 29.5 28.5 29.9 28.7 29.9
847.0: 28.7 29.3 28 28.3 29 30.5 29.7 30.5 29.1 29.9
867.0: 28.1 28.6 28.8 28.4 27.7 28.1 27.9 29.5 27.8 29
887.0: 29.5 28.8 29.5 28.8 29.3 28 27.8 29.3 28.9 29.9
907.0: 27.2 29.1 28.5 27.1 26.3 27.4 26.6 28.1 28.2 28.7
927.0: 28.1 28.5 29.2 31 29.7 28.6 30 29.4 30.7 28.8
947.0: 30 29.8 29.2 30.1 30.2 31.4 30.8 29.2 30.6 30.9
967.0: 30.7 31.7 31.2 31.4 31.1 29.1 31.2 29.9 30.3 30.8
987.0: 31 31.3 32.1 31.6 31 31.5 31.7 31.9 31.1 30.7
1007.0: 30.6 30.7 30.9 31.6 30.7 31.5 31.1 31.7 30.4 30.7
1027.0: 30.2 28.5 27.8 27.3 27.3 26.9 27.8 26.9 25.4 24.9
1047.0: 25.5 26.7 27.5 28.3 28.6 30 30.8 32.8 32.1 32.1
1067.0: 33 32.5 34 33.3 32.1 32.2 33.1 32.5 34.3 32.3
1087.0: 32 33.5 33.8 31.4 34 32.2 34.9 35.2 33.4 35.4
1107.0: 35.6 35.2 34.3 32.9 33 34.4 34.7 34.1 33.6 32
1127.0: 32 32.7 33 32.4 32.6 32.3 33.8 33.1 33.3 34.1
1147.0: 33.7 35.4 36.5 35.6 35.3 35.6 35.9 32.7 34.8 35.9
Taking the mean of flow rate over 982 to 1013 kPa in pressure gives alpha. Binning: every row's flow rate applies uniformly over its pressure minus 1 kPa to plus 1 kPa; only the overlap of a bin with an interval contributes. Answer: 31.2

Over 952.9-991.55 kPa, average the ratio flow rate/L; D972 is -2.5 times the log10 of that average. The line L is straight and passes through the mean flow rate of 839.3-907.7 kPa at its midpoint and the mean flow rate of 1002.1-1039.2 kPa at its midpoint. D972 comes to -0.04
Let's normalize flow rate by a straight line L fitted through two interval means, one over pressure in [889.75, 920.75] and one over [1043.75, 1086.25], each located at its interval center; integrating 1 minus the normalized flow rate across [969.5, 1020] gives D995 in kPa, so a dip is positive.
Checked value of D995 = -2.3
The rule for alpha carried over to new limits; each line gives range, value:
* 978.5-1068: 29.9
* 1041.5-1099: 31.1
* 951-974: 30.7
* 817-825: 29.1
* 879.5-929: 28.4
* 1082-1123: 33.8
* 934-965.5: 29.9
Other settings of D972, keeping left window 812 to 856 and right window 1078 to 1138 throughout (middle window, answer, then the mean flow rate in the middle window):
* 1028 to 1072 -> 0.13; 28.9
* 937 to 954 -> 0.04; 29.7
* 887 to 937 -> 0.07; 28.5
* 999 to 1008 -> 0.02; 31.1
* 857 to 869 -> 0.00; 29.5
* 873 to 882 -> 0.05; 28.3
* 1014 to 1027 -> 0.04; 31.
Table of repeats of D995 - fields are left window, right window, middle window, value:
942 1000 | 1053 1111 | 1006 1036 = 1.51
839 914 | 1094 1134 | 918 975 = 0.99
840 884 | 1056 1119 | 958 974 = 0.04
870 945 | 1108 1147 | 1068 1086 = -0.36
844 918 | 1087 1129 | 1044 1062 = 2.31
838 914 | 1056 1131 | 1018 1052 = 4.20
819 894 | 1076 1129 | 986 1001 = 0.01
